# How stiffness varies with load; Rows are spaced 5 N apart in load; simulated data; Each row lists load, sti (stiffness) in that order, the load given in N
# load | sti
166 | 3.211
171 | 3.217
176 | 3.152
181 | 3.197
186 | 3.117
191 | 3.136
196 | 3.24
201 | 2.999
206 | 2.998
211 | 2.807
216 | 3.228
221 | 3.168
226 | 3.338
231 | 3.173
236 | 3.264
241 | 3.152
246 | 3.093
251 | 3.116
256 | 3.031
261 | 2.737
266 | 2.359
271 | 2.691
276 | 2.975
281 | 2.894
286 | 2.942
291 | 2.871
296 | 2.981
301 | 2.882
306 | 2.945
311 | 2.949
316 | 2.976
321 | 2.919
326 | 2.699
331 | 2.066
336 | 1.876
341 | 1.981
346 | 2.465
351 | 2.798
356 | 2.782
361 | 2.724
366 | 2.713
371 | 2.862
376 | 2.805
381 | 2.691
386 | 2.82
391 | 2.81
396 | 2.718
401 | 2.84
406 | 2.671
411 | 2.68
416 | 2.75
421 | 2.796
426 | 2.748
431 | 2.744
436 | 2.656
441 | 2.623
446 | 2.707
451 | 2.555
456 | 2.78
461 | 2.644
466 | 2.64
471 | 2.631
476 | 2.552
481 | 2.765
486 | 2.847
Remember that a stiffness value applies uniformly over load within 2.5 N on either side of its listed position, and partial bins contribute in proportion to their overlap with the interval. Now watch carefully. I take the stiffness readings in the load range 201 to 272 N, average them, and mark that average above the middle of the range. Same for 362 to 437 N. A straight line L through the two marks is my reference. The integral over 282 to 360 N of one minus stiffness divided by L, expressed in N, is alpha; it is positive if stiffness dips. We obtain 5.5 N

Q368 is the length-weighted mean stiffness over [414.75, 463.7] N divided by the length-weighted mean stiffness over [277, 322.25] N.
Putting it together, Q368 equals 0.92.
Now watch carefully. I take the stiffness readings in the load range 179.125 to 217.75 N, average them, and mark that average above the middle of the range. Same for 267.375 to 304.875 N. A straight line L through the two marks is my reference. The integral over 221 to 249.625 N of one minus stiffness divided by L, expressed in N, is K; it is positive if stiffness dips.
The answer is -1.9 N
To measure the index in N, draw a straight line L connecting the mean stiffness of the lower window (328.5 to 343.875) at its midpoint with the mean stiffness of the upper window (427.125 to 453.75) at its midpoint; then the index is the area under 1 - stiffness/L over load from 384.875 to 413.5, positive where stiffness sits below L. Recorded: -4.3 N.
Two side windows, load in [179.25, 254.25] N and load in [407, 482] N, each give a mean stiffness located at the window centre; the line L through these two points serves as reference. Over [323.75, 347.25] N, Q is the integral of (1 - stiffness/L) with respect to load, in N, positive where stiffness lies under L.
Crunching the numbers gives 5.7 N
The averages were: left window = 3.13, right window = 2.68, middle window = 2.2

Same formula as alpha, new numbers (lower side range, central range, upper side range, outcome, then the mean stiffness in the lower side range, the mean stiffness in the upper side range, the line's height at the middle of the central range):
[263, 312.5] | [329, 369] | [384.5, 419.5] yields 5.15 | 2.85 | 2.75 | 2.8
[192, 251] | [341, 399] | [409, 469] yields 2.43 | 3.13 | 2.69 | 2.83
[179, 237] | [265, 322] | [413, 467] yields 1.82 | 3.14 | 2.7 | 2.97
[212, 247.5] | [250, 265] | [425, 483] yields 1.15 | 3.19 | 2.67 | 3.12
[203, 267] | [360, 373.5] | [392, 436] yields 0.25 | 3.05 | 2.74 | 2.82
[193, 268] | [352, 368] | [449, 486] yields 0.54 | 3.05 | 2.67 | 2.84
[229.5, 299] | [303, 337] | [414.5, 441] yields 2.40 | 2.94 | 2.73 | 2.87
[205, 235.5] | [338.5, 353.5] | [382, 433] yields 2.42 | 3.13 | 2.76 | 2.88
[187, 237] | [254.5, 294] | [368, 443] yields 2.60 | 3.13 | 2.75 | 3.01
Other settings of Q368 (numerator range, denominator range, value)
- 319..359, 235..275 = 0.84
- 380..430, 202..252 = 0.88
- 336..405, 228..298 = 0.90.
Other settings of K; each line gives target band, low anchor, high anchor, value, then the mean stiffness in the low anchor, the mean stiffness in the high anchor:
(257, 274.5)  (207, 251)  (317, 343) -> 1.24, 3.15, 2.35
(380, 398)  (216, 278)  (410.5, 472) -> 0.08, 3.02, 2.69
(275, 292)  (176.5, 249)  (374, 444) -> 0.42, 3.14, 2.74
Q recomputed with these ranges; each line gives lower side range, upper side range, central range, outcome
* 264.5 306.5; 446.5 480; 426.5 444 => -0.1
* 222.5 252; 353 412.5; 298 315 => 0.3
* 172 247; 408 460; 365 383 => 0.3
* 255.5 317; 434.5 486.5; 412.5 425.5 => -0.2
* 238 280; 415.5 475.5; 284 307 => -0.5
